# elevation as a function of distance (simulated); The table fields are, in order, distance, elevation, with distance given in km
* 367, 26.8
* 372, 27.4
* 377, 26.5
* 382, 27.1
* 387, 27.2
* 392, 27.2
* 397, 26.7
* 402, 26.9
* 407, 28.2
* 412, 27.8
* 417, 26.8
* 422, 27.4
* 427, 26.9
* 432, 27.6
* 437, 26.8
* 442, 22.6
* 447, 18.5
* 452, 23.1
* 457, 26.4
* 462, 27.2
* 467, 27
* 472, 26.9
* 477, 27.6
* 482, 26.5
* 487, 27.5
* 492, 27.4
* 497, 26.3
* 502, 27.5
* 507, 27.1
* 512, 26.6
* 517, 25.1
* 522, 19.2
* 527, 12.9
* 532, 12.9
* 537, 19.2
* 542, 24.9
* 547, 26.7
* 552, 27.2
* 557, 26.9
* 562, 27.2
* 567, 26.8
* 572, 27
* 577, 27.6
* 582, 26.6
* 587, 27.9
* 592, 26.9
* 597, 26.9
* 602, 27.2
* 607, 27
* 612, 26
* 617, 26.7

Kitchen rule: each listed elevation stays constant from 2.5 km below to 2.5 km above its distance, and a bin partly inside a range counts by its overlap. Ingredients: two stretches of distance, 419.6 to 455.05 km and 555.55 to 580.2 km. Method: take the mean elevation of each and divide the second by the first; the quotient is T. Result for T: 1.1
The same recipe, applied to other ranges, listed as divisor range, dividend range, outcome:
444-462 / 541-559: 1.14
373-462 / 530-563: 0.90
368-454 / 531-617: 0.99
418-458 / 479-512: 1.08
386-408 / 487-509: 1.00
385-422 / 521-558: 0.77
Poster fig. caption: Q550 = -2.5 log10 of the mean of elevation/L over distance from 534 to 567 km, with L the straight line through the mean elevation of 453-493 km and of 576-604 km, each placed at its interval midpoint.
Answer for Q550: 0.07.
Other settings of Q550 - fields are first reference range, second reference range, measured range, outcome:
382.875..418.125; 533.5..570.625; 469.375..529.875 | 0.04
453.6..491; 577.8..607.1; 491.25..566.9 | 0.14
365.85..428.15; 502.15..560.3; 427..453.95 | 0.08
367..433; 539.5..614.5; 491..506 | 0.00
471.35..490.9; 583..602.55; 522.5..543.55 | 0.49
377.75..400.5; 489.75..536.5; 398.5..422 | -0.05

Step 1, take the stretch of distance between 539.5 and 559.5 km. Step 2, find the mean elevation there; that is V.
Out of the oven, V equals 26.4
